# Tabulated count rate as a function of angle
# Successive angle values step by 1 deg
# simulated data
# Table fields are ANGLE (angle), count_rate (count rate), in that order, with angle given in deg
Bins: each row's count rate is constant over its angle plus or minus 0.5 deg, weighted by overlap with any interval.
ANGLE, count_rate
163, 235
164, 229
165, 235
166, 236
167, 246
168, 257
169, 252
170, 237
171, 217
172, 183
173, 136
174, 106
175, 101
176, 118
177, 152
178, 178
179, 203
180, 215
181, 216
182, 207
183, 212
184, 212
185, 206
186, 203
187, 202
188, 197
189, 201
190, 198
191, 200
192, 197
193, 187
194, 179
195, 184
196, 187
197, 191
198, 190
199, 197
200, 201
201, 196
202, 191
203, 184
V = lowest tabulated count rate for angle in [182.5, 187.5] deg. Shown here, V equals 202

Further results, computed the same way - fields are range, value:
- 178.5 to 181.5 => 203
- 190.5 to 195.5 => 179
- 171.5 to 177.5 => 101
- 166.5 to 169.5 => 246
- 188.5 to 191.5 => 198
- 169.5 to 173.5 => 136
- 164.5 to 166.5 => 235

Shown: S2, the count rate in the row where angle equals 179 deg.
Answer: 203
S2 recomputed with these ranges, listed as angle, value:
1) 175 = 101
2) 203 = 184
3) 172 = 183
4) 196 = 187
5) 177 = 152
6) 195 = 184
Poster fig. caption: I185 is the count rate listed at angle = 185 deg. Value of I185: 206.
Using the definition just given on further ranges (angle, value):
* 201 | 196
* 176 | 118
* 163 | 235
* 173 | 136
